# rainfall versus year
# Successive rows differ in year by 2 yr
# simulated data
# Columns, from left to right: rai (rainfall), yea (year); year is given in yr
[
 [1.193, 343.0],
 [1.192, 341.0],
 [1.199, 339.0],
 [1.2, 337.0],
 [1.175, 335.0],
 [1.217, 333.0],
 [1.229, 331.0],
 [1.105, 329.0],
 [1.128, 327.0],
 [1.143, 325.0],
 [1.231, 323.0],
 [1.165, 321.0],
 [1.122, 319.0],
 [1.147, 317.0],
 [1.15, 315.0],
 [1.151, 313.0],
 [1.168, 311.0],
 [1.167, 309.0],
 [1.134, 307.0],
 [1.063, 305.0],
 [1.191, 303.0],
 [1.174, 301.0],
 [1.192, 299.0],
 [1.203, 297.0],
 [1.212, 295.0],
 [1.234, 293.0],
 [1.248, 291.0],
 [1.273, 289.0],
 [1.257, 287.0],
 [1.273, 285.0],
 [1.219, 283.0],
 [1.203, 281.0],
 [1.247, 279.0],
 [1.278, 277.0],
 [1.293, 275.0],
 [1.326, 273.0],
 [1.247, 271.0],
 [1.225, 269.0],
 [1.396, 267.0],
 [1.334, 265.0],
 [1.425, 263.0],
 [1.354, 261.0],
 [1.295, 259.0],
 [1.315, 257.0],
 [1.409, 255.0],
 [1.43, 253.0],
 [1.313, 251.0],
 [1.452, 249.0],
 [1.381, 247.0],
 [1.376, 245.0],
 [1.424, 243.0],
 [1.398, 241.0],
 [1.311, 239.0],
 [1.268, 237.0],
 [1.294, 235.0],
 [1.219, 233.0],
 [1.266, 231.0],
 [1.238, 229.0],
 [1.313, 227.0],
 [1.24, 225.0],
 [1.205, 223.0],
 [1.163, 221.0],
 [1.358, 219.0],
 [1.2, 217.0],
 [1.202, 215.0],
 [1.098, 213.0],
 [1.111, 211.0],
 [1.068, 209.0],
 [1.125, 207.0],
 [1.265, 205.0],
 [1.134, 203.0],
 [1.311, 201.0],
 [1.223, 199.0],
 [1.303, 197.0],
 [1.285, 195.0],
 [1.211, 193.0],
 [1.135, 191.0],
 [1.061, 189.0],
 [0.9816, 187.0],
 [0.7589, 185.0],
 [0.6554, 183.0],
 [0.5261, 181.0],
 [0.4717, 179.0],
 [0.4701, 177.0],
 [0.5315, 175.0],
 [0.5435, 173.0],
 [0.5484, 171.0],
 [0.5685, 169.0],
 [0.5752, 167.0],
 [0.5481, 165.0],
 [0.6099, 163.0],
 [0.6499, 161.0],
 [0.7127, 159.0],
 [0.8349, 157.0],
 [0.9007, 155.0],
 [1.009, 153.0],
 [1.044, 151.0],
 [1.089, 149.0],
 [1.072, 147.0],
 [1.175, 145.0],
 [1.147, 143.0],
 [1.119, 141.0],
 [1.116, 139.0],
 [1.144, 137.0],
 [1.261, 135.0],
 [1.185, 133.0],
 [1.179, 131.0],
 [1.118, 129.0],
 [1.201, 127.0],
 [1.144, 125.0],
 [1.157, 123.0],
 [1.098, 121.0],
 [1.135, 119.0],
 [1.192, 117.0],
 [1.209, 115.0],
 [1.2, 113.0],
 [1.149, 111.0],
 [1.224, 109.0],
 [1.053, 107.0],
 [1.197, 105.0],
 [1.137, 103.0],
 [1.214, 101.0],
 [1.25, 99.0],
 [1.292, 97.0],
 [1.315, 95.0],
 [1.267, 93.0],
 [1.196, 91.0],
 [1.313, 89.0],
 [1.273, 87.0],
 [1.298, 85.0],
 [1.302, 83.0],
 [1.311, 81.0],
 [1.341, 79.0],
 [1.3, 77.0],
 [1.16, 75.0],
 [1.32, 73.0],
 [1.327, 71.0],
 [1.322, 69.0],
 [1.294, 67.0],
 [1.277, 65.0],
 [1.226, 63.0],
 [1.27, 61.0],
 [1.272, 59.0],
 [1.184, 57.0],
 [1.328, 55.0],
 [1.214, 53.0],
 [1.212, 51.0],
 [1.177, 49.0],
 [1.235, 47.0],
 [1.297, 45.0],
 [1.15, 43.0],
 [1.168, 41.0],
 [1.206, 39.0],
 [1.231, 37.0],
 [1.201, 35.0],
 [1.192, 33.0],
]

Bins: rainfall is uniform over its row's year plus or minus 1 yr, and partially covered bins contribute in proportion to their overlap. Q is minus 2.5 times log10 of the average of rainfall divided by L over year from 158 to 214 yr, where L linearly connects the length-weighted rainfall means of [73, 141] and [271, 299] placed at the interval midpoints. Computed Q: 0.37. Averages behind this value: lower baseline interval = 1.21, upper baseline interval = 1.25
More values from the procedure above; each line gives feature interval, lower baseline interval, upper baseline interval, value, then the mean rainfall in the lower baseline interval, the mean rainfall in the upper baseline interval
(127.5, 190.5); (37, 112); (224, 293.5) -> 0.42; 1.24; 1.31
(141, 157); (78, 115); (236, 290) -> 0.20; 1.24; 1.32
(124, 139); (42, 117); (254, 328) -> 0.06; 1.25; 1.23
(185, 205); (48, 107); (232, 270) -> 0.13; 1.26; 1.35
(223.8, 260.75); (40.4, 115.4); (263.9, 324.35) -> -0.09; 1.24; 1.22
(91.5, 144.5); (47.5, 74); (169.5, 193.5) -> -0.17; 1.26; 0.728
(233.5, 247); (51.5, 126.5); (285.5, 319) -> -0.12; 1.24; 1.18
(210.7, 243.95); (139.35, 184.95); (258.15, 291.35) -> -0.17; 0.769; 1.29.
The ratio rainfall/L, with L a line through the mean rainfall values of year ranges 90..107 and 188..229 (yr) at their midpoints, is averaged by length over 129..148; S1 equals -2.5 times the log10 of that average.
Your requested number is 0.06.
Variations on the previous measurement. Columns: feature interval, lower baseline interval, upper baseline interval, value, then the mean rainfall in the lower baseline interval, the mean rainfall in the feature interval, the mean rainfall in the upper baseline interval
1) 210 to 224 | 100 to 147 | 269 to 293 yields 0.025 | 1.16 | 1.19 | 1.26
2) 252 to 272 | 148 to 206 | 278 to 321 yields -0.227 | 0.861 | 1.34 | 1.19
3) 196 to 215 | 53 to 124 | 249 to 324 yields 0.055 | 1.24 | 1.18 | 1.25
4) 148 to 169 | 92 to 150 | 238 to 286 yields 0.471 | 1.17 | 0.786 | 1.33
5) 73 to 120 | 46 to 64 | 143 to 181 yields -0.180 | 1.24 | 1.23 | 0.747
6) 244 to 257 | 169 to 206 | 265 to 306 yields -0.233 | 0.903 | 1.39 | 1.24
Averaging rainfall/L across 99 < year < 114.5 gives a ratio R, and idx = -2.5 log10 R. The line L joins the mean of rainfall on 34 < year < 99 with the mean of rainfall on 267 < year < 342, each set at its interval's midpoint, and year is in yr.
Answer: 0.07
